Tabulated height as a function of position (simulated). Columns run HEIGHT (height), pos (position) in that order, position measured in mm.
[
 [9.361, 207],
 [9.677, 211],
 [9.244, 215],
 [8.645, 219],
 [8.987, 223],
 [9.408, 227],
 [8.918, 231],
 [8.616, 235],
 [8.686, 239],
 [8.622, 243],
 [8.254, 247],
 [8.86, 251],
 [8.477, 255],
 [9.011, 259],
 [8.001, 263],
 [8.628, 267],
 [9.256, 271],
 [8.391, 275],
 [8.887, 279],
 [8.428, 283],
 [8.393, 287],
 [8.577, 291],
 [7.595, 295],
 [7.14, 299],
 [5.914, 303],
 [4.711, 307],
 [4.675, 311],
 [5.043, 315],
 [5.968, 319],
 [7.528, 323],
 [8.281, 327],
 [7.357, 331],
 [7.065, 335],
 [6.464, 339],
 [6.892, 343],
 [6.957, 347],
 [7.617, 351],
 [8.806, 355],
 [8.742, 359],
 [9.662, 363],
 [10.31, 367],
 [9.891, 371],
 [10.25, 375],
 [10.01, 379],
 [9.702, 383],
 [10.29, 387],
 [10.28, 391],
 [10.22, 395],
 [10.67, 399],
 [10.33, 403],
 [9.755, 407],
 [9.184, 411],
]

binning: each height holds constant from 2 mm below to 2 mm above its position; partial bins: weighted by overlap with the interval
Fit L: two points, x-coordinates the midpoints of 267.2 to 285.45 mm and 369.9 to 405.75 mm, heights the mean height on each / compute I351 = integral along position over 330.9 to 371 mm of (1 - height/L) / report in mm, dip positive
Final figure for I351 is 6.6 mm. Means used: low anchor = 8.72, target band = 8.11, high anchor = 10.2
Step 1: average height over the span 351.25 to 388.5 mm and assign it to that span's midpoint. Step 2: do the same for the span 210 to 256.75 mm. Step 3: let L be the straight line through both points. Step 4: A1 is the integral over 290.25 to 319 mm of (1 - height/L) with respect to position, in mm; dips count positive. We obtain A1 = 9.7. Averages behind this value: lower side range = 8.85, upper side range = 9.63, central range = 6.12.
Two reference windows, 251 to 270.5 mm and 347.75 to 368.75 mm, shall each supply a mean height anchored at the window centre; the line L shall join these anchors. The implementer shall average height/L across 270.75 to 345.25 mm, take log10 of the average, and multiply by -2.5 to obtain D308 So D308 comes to 0.220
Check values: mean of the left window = 8.62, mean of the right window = 8.89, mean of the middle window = 7.14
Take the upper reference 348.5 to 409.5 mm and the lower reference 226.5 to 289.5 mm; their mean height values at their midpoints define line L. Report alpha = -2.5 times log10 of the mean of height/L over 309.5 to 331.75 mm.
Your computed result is 0.39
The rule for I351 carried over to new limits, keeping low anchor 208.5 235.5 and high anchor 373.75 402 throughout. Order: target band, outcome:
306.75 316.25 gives 4.8 mm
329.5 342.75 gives 3.9 mm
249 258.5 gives 0.6 mm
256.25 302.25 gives 5.6 mm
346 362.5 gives 2.9 mm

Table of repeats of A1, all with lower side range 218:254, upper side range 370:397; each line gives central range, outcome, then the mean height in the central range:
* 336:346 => 3.1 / 6.74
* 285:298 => 1.6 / 8.11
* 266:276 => 0.3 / 8.81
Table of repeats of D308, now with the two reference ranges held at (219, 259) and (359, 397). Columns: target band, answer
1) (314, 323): 0.49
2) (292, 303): 0.27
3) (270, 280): 0.03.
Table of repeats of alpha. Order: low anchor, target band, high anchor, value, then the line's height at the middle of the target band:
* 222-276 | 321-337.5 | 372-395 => 0.26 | 9.55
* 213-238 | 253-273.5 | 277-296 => -0.01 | 8.62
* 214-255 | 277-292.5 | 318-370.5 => -0.02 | 8.39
